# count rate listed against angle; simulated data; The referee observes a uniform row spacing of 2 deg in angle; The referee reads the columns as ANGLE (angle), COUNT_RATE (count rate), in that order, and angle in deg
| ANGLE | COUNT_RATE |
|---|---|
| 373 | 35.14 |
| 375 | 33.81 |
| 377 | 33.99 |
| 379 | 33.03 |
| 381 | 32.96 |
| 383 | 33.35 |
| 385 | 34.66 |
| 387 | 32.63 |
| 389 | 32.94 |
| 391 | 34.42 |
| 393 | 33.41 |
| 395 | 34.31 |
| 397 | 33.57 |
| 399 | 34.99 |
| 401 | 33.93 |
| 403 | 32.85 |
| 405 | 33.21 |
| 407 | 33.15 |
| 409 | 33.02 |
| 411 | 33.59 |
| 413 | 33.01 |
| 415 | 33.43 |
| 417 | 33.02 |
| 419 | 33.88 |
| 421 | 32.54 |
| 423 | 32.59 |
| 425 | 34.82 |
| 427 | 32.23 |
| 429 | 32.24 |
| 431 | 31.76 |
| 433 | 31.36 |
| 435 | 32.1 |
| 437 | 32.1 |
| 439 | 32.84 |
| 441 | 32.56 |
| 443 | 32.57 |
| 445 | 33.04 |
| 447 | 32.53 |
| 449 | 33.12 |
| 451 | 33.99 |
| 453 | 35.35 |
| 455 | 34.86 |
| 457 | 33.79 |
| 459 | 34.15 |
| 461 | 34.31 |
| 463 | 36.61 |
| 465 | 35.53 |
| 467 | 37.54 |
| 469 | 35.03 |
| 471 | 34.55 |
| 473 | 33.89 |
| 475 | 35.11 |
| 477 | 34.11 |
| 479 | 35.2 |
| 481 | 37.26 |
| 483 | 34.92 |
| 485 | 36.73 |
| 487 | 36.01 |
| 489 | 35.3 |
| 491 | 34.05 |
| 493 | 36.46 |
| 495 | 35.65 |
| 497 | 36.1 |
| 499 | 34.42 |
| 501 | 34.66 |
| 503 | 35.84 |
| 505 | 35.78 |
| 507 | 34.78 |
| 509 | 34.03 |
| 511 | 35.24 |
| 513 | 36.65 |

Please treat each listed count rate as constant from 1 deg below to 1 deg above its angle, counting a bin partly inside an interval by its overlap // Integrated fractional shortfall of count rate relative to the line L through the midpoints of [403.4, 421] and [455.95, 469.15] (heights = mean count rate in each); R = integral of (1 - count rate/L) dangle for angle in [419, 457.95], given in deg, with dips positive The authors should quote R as 1.5 deg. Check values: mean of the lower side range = 33.2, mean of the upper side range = 35.3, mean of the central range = 33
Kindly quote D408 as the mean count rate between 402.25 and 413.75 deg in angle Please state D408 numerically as 33.1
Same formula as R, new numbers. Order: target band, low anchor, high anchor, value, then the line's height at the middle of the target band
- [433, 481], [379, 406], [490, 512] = 0.6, 34.5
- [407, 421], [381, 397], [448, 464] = 0.3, 34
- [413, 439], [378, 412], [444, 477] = 1.0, 34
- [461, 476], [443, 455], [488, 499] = -0.4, 34.4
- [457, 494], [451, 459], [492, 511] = -0.5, 34.9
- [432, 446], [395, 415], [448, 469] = 0.8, 34.4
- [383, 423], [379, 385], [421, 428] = -0.3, 33.3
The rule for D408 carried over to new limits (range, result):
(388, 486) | 33.8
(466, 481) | 35.2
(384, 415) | 33.6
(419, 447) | 32.6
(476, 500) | 35.5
